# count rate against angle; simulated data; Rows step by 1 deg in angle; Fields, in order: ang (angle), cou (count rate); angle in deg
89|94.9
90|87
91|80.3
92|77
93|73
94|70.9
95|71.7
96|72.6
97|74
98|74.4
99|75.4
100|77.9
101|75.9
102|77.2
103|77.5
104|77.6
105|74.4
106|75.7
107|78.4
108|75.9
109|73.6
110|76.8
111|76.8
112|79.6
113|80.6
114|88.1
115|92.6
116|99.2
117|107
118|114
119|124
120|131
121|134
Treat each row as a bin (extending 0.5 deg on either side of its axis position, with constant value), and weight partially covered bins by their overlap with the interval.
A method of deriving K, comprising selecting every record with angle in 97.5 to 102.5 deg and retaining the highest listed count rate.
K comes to 77.9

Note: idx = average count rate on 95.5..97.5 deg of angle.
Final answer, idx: 73.3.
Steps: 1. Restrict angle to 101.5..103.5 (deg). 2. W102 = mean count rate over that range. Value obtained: 77.3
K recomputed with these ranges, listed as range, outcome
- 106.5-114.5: 88.1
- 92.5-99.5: 75.4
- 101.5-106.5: 77.6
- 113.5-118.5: 114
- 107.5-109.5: 75.9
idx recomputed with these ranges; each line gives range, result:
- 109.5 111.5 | 76.8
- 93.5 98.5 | 72.7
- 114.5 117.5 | 99.6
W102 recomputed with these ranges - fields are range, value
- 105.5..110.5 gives 76.1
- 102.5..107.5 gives 76.7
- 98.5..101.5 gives 76.4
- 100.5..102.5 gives 76.6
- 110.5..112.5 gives 78.2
